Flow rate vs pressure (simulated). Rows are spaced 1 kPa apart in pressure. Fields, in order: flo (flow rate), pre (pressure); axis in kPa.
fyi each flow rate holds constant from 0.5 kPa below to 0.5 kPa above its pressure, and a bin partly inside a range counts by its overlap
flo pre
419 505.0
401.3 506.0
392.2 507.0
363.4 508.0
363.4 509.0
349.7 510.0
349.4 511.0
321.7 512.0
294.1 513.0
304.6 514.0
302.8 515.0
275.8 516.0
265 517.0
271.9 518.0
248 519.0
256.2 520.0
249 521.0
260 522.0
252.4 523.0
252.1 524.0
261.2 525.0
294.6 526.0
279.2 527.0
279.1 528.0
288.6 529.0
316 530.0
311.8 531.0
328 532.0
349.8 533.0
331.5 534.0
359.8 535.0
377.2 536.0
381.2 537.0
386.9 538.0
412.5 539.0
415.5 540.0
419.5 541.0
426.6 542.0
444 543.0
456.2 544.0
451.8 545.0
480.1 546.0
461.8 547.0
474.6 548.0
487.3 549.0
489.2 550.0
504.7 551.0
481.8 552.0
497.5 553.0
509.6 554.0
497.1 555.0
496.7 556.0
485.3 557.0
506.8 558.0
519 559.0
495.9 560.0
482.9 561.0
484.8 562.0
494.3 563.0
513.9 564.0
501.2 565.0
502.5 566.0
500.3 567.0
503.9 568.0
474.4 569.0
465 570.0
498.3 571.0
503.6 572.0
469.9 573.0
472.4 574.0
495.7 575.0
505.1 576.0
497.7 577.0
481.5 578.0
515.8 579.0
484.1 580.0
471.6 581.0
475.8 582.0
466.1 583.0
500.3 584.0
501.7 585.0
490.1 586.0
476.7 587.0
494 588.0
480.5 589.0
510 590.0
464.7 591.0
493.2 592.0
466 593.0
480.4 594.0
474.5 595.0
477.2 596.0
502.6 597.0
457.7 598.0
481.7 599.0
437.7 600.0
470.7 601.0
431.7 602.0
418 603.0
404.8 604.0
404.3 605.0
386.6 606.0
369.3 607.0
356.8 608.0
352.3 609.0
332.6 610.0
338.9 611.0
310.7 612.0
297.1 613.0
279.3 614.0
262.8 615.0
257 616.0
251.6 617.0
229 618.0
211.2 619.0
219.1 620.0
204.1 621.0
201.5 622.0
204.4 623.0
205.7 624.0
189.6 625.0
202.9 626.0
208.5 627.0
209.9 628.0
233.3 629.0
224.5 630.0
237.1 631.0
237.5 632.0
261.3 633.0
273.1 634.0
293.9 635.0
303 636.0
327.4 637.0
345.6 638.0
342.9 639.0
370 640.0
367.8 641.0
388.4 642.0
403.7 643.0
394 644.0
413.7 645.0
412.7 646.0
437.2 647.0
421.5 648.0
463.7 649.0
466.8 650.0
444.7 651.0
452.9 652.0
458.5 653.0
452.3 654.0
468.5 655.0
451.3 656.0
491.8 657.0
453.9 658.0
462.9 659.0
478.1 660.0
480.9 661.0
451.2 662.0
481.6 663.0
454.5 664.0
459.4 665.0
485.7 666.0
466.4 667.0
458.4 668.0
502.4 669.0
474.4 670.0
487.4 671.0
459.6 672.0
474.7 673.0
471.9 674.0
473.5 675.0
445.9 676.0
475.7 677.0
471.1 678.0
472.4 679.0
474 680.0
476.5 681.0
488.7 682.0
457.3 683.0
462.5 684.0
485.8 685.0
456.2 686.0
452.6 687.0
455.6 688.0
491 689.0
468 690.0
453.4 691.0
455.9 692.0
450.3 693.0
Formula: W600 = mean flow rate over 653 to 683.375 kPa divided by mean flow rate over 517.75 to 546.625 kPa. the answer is 1.38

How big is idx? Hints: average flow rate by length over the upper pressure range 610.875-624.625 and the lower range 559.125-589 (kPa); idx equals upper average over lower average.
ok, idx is 0.50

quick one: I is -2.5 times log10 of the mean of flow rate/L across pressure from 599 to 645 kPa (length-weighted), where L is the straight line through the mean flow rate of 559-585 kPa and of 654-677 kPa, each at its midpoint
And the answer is 0.49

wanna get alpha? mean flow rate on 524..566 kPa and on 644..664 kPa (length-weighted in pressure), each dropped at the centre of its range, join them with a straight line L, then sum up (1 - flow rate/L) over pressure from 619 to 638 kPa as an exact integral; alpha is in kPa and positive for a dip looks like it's 8.9 kPa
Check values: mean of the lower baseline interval 424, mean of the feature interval 238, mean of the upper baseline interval 453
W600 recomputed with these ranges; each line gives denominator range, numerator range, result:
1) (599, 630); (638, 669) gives 1.48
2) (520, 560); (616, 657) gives 0.82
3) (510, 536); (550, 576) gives 1.68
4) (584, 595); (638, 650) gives 0.83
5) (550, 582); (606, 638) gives 0.54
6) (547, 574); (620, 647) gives 0.58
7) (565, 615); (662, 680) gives 1.05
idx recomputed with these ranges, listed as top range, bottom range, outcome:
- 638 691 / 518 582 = 1.07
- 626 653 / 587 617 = 0.84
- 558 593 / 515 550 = 1.41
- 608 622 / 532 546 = 0.68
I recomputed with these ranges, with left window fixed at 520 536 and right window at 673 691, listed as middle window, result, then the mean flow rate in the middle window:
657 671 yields -0.053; 471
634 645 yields 0.194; 353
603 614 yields 0.091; 355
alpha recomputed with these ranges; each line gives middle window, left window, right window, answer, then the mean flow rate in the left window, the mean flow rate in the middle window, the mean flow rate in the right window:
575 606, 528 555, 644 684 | -2.7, 416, 473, 463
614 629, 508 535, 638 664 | 6.8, 297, 221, 435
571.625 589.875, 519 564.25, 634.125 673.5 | -3.3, 402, 488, 432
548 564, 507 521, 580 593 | -3.4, 306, 495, 485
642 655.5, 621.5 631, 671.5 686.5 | -4.8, 210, 436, 470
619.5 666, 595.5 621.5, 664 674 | 7.5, 352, 358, 473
